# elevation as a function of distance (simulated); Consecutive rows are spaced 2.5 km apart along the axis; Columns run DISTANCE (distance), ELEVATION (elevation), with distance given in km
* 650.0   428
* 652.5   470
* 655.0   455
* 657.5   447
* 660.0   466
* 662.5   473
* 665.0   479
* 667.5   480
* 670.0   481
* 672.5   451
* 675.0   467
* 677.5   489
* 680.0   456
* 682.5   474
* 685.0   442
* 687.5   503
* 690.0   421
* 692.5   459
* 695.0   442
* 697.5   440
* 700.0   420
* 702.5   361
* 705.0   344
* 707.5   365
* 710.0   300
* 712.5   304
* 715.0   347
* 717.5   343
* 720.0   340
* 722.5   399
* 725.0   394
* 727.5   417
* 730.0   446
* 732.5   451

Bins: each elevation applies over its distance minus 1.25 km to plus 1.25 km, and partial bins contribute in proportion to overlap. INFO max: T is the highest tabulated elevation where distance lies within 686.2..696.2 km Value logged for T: 503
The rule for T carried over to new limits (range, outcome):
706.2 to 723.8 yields 399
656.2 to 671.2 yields 481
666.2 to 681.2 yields 489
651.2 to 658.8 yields 470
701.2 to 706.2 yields 361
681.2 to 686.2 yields 474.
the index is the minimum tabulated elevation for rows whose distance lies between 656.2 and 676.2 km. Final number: 447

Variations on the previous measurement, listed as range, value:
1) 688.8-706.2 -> 344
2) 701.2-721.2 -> 300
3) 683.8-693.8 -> 421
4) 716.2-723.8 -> 340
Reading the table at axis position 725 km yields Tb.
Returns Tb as 394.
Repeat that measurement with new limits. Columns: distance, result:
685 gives 442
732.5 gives 451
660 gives 466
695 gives 442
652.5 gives 470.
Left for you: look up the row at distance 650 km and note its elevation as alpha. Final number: 428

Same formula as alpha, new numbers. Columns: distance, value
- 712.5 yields 304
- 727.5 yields 417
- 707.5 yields 365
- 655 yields 455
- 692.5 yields 459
